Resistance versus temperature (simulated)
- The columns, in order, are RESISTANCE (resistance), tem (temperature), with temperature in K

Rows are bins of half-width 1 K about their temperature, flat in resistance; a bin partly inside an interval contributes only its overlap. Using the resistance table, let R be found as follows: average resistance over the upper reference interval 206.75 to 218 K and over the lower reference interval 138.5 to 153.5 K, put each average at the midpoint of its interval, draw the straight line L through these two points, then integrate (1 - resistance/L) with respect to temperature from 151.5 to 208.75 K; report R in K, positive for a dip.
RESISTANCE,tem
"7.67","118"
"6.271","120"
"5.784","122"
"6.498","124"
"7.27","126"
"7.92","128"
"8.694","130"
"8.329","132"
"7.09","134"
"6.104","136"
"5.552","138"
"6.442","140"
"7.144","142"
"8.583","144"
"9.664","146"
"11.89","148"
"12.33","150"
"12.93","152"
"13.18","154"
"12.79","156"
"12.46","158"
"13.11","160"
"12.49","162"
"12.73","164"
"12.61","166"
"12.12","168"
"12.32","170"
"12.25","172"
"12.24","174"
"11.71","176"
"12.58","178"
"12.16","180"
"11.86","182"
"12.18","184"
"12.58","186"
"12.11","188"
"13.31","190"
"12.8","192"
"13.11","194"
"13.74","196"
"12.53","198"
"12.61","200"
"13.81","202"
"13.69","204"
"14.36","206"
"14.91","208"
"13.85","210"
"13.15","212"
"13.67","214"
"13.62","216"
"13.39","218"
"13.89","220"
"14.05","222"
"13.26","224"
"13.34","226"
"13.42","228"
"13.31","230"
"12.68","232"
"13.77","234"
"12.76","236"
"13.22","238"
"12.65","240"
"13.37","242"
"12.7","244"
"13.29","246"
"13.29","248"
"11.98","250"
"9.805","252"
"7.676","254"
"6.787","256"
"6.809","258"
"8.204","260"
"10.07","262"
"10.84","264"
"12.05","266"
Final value -4.7 K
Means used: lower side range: 9.82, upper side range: 13.8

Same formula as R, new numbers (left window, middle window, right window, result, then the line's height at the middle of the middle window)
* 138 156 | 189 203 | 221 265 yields -2.8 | 10.9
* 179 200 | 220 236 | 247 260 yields -4.2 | 10.6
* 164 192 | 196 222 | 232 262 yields -4.0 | 11.8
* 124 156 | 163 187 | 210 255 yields -4.3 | 10.4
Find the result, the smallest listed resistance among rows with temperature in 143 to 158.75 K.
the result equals 8.583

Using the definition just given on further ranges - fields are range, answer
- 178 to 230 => 11.86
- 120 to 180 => 5.552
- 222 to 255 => 7.676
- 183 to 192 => 12.11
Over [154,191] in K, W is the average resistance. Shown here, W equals 12.4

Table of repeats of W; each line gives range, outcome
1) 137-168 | 11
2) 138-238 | 12.5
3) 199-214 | 13.8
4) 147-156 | 12.6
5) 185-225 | 13.4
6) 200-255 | 13.1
